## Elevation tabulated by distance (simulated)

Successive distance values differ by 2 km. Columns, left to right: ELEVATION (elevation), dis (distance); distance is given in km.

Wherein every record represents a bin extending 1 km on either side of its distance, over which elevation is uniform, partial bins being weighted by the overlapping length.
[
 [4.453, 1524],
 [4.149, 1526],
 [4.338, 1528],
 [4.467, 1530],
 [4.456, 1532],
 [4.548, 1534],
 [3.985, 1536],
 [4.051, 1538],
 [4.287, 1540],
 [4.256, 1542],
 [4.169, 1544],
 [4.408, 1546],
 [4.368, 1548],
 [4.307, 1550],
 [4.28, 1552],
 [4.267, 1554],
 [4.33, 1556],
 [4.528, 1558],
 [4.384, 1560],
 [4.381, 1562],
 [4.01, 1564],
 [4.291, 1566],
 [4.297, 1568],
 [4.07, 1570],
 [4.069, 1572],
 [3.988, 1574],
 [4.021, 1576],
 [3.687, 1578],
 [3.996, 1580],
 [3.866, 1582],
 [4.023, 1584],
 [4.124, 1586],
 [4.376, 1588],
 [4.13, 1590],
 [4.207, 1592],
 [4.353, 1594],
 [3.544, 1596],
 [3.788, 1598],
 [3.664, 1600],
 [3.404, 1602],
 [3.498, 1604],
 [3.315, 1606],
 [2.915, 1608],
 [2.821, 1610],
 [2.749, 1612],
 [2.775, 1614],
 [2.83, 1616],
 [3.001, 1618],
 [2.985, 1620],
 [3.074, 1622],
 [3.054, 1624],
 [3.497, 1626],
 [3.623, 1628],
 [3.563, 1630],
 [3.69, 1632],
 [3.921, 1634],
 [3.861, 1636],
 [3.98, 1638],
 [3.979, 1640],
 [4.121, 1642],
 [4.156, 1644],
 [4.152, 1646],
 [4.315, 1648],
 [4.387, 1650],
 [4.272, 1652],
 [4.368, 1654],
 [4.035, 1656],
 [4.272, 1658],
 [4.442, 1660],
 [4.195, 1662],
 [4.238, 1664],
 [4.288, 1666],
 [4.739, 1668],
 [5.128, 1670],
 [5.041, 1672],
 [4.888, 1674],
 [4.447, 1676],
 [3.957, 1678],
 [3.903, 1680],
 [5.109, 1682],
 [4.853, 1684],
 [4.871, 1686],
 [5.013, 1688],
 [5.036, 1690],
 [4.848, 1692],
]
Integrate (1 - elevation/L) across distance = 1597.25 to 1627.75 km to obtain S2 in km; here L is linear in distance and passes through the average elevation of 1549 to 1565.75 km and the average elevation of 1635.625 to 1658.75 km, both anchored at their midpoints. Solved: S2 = 7.64 km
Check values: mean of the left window 4.31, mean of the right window 4.16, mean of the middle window 3.16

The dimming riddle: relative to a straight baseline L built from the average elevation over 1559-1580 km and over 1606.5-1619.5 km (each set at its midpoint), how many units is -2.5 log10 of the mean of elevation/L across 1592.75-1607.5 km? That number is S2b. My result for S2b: -0.12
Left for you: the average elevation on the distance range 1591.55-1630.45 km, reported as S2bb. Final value 3.32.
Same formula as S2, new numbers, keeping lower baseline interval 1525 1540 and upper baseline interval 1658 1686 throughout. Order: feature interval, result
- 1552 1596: 2.2 km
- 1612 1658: 8.1 km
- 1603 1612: 2.7 km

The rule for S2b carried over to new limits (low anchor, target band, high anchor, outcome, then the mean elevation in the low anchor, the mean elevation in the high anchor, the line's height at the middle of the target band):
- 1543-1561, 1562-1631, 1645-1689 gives 0.20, 4.34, 4.5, 4.4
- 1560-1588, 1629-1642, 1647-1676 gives 0.13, 4.09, 4.47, 4.36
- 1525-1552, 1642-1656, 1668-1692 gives 0.10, 4.29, 4.75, 4.65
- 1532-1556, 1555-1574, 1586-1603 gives -0.03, 4.28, 3.94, 4.14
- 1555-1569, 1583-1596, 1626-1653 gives 0.01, 4.32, 3.98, 4.2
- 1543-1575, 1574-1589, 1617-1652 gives 0.02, 4.26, 3.74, 4.11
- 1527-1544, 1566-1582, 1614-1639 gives -0.03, 4.29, 3.4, 3.91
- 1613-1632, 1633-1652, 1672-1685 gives -0.12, 3.18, 4.57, 3.68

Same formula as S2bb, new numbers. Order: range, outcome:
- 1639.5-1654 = 4.22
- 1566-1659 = 3.76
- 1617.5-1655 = 3.8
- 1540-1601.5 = 4.14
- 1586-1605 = 3.9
